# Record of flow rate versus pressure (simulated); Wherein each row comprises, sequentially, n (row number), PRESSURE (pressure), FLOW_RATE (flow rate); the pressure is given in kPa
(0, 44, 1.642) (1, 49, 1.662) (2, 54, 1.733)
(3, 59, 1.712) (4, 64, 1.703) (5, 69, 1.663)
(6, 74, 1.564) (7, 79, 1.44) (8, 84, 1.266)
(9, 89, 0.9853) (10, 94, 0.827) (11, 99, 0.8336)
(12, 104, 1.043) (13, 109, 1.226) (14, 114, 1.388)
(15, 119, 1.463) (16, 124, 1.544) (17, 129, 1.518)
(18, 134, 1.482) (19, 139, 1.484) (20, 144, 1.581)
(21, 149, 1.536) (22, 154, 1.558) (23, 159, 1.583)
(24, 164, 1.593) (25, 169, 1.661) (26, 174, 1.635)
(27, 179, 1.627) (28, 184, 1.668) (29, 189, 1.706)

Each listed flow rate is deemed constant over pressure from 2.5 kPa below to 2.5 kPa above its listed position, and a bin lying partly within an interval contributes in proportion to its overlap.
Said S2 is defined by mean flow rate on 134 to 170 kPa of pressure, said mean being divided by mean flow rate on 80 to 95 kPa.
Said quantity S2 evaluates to 1.4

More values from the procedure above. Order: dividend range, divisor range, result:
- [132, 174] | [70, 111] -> 1.34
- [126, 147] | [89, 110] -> 1.57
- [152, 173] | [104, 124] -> 1.19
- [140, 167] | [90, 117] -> 1.47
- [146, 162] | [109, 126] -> 1.09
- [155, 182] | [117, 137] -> 1.08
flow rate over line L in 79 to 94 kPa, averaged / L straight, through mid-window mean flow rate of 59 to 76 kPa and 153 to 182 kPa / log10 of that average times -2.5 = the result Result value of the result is 0.41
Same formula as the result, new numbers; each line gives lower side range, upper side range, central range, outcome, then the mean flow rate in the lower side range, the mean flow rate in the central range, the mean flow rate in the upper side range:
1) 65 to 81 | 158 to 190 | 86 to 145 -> 0.250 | 1.57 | 1.27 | 1.64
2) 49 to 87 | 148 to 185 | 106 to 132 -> 0.125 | 1.58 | 1.42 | 1.61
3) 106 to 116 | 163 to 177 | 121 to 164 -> -0.048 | 1.29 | 1.54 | 1.63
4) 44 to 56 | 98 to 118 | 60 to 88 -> -0.022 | 1.68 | 1.51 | 1.17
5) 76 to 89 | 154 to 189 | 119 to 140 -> -0.026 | 1.29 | 1.5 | 1.63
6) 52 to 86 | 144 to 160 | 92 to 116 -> 0.428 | 1.59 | 1.06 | 1.56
